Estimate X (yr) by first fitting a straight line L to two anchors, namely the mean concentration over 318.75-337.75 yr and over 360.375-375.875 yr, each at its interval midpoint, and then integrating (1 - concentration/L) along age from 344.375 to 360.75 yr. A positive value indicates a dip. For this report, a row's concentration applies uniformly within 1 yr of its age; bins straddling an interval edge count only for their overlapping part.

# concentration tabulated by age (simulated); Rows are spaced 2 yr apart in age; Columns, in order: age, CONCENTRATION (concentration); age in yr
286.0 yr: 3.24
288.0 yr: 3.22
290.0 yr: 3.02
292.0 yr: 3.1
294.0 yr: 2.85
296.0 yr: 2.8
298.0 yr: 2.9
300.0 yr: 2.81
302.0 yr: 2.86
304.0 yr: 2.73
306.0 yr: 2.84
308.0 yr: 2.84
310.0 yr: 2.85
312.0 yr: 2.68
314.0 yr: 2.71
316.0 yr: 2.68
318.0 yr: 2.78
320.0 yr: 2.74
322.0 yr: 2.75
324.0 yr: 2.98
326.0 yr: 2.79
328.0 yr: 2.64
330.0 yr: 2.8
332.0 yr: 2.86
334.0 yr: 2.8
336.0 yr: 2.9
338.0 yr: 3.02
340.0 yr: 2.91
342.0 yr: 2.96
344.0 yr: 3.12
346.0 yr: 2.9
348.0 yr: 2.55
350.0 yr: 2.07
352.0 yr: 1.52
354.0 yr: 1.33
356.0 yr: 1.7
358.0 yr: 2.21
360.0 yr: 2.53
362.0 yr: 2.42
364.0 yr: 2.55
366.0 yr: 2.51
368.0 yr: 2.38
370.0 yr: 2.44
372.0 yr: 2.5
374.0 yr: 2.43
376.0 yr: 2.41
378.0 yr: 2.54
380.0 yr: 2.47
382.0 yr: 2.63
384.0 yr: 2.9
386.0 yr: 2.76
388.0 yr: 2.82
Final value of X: 3.0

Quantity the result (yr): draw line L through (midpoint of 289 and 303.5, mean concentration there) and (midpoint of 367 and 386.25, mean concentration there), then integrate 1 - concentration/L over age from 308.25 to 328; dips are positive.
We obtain 0.2 yr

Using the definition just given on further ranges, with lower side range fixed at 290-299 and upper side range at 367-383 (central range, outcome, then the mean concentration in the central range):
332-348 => -1.46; 2.91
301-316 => 0.35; 2.78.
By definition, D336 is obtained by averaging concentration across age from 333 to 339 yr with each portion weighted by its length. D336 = 2.91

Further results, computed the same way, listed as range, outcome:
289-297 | 2.94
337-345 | 3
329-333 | 2.83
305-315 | 2.78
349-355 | 1.64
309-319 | 2.74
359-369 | 2.48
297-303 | 2.86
